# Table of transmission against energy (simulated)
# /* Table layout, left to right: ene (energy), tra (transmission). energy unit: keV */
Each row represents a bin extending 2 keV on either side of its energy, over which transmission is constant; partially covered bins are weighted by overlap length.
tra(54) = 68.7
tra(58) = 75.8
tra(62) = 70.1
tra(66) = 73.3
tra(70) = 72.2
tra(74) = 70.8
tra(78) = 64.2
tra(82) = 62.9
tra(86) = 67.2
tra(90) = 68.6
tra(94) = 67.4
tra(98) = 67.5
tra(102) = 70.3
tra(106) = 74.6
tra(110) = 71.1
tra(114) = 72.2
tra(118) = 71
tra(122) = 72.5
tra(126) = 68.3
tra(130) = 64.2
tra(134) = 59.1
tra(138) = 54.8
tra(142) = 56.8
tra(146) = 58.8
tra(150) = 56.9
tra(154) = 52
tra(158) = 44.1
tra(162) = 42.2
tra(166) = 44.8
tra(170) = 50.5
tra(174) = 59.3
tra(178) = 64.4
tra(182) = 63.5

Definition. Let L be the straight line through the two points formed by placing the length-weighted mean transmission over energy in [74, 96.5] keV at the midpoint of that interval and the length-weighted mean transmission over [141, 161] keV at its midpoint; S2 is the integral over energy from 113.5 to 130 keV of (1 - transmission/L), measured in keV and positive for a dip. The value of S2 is -3.1 keV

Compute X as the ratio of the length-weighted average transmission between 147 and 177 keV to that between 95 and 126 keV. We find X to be 0.71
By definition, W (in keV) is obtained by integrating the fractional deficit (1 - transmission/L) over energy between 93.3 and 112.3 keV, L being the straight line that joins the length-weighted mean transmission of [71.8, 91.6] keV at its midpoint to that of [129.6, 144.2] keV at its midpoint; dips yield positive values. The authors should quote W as -2.1 keV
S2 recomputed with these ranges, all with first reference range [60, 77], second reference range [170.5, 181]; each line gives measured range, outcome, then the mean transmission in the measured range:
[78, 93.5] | 0.74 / 66.1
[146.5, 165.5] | 4.00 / 49.3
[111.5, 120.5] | -0.71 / 71.6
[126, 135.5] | 0.26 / 63.2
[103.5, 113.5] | -0.82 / 72.6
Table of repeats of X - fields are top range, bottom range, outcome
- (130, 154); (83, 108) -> 0.83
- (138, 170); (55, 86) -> 0.73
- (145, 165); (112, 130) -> 0.71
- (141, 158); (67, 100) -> 0.81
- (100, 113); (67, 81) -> 1.04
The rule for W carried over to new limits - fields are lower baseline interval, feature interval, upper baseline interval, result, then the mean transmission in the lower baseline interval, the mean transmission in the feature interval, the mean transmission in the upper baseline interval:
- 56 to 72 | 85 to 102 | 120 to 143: 0.11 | 72.8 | 68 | 62.9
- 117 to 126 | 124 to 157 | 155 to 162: -0.70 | 71.1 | 58.4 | 44.7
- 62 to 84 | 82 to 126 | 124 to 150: -3.64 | 68.8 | 69.8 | 60.1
